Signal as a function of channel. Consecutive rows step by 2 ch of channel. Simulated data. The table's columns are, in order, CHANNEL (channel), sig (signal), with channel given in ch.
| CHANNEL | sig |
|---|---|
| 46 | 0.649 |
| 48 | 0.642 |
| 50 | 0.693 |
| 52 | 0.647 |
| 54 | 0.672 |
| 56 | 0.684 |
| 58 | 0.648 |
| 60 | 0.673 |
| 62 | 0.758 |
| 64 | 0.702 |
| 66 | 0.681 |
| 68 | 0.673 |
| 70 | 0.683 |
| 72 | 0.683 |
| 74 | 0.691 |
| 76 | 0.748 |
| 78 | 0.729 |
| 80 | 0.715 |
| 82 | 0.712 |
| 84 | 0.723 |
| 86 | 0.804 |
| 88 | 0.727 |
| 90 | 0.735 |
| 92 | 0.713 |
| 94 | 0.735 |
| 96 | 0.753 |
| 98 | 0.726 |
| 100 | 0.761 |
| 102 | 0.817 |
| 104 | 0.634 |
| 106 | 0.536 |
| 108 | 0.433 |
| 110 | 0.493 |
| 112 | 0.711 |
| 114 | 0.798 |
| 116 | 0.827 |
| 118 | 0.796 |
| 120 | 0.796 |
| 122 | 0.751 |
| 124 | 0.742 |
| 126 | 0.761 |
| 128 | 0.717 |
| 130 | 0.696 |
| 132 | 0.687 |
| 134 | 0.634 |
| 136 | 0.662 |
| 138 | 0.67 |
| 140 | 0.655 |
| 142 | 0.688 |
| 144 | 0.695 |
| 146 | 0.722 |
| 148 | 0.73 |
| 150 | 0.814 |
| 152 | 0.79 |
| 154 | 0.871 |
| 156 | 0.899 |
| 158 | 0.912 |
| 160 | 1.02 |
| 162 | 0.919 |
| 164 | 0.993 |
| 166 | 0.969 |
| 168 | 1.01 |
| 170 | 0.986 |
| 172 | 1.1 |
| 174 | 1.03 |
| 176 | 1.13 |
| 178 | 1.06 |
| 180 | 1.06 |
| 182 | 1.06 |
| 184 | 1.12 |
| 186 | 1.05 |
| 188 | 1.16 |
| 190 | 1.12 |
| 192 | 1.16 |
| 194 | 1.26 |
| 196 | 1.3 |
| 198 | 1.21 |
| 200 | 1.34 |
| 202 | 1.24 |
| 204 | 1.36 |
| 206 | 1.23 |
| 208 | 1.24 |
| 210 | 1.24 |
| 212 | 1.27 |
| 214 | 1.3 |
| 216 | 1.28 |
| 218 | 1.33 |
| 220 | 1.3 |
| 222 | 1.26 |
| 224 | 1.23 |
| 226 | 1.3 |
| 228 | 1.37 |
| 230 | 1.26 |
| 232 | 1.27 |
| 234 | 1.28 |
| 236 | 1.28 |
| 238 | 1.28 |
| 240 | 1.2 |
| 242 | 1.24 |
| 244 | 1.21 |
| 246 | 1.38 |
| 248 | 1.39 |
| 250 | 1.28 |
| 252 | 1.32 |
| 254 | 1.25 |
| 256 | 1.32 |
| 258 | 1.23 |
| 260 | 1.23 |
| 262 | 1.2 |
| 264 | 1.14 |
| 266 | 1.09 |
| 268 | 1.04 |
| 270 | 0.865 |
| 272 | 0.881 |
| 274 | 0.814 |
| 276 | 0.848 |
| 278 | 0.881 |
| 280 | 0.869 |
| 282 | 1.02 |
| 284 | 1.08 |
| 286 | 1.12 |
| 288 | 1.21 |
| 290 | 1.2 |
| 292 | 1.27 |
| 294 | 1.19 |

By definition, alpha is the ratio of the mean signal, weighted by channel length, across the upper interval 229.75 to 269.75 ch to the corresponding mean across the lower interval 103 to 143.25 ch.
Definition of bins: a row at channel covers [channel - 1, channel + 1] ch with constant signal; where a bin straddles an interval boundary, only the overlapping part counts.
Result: 1.8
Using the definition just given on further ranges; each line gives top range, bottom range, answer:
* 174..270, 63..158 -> 1.70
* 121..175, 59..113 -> 1.18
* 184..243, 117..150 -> 1.75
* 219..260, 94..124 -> 1.82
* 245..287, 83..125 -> 1.55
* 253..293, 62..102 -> 1.49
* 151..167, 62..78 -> 1.32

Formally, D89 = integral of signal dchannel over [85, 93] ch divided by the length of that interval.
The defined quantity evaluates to 0.745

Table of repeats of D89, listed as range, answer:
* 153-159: 0.894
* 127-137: 0.679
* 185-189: 1.1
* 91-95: 0.724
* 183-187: 1.08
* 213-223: 1.29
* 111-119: 0.783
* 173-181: 1.07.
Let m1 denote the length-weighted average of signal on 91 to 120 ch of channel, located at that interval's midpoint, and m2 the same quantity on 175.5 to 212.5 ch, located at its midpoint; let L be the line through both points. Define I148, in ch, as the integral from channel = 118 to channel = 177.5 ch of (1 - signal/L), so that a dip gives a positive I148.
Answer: 6.7 ch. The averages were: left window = 0.699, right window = 1.19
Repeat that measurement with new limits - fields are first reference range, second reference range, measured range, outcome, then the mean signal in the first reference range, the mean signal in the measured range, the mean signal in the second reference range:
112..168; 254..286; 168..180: -2.83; 0.788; 1.06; 1.04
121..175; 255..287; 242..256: -4.22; 0.819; 1.3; 1.04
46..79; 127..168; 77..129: 1.38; 0.687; 0.717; 0.793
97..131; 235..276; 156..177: -2.91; 0.706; 1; 1.17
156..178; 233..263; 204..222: -1.88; 1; 1.28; 1.27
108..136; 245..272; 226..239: -2.19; 0.711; 1.29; 1.2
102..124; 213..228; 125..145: 3.01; 0.687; 0.686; 1.29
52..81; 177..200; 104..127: 4.90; 0.694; 0.692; 1.15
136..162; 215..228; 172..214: -3.48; 0.789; 1.18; 1.29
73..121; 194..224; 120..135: 2.54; 0.713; 0.718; 1.28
